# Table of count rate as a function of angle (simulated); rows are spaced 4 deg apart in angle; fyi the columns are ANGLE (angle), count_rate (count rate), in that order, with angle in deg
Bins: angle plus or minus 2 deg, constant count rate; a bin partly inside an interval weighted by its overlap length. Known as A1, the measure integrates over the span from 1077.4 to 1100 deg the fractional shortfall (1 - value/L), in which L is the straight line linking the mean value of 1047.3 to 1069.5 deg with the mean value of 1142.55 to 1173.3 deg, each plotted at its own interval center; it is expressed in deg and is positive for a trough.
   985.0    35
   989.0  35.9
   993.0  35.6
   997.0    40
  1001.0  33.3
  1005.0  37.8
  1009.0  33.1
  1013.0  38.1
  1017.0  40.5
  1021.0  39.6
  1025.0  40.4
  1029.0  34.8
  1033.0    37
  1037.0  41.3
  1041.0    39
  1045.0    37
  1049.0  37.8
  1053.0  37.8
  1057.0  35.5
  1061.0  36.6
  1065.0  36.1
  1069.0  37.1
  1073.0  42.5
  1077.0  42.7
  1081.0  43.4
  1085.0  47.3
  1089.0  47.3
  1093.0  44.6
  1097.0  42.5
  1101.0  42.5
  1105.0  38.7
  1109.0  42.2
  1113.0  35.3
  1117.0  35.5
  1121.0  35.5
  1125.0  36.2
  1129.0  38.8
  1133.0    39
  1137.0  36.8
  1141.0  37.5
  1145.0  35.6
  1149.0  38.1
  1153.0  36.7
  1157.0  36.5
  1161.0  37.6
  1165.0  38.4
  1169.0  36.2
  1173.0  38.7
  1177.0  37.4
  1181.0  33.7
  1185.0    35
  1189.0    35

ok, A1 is -4.8 deg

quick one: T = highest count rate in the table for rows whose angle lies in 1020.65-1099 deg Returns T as 47.3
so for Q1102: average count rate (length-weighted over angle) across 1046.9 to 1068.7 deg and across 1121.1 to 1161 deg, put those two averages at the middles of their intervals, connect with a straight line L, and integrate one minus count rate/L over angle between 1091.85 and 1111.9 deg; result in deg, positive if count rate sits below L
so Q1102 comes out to -2.54 deg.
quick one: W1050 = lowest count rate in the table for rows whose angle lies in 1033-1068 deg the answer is 35.5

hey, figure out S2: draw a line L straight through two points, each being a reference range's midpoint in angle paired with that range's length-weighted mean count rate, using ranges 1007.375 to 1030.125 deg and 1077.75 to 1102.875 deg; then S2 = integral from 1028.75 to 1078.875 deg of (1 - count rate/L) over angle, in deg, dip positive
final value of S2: 3.6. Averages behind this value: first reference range 37.9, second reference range 44.5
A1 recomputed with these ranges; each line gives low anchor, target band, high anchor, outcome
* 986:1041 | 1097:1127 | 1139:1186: -1.0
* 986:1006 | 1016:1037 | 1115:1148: -1.2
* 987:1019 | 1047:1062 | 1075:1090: 1.8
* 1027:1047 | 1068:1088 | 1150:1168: -2.9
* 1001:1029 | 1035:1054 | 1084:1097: 1.0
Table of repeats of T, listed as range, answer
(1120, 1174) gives 39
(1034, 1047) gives 41.3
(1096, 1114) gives 42.5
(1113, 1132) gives 38.8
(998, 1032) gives 40.5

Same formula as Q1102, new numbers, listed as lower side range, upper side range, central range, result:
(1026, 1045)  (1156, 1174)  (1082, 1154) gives -3.6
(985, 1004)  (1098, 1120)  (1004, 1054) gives -1.4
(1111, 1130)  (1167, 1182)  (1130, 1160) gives -0.7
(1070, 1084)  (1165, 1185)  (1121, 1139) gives 0.9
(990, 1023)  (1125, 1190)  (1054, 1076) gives -0.4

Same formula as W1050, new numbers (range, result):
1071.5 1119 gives 35.3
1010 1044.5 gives 34.8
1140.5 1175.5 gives 35.6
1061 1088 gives 36.1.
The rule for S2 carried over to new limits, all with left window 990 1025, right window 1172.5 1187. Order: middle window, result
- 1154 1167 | -0.5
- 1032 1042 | -0.6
